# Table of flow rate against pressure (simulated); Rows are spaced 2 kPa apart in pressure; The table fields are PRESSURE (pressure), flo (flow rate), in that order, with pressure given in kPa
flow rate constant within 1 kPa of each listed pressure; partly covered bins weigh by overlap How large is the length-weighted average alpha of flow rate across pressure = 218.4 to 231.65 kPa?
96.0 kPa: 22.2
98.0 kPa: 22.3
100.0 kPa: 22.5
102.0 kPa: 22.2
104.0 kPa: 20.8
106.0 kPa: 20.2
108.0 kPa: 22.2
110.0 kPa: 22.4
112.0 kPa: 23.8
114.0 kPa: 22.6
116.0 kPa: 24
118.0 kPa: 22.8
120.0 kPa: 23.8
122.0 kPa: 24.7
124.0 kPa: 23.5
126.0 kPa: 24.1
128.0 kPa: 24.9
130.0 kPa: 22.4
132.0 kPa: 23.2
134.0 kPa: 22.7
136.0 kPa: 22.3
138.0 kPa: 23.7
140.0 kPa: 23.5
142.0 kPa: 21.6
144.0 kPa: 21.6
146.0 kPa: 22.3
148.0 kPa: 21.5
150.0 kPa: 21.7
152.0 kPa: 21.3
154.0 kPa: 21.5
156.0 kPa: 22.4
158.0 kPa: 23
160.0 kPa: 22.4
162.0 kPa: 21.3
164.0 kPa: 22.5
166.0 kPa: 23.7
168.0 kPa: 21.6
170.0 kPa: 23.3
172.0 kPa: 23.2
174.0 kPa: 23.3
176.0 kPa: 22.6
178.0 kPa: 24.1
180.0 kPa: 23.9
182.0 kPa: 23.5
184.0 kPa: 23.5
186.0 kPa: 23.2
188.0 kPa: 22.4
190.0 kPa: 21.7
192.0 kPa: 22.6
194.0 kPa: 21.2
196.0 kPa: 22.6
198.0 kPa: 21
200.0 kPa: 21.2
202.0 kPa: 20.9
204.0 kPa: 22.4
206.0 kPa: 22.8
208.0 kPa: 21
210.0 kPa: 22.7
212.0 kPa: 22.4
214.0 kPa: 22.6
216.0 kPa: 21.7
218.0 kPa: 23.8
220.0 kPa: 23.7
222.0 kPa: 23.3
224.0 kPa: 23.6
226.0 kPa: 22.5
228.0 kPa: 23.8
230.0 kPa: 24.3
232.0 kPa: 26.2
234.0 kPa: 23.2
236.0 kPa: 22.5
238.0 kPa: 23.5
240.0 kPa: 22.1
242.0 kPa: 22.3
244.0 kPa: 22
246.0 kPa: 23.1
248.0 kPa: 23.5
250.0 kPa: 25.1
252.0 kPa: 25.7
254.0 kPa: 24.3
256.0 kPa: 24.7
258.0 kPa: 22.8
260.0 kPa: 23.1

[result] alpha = 23.7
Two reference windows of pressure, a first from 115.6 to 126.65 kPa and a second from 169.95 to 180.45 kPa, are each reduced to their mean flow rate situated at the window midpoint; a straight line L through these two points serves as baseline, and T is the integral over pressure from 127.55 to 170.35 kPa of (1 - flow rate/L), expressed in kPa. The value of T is 2.1 kPa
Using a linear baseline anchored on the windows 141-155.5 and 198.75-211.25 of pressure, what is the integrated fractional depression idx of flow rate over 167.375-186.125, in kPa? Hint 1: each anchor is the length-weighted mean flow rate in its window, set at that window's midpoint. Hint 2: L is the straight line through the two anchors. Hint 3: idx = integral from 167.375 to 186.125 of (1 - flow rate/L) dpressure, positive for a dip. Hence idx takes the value -1.3 kPa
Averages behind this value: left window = 21.7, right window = 21.8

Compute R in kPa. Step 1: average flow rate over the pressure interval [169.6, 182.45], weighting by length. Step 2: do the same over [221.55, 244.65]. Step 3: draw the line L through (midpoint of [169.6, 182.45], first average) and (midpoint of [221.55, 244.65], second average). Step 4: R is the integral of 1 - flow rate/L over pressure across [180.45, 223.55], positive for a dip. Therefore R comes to 1.7 kPa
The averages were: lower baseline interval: 23.4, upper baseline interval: 23.3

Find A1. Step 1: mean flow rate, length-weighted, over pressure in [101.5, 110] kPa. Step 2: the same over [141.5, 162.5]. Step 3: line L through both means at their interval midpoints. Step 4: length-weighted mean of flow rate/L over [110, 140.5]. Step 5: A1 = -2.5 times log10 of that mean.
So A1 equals -0.09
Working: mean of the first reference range 21.4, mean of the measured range 23.4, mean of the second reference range 21.9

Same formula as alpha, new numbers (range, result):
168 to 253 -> 22.9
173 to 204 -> 22.5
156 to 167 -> 22.6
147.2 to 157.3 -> 21.7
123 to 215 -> 22.5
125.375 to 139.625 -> 23.3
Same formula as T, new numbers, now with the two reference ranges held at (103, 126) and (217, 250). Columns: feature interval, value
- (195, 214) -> 1.1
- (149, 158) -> 0.5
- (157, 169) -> 0.3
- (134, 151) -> 0.5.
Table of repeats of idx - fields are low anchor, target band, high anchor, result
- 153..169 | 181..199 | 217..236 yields 0.4 kPa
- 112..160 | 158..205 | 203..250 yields 0.8 kPa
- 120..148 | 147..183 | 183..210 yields 0.0 kPa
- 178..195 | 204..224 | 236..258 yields 0.4 kPa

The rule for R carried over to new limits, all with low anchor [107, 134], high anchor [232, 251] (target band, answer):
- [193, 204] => 0.8 kPa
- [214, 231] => 0.0 kPa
